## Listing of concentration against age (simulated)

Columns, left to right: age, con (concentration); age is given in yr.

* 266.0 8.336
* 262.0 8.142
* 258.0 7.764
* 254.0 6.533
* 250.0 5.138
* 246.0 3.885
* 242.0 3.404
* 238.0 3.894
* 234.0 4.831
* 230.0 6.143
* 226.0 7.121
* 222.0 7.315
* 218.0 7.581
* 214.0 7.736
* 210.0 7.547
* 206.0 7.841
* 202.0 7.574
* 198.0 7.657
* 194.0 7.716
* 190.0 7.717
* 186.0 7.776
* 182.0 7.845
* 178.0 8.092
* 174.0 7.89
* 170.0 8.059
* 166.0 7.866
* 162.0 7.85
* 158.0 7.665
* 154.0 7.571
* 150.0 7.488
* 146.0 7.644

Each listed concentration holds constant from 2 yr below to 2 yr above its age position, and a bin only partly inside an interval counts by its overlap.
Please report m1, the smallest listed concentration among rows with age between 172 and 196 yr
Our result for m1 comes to 7.716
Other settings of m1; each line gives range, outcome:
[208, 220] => 7.547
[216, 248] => 3.404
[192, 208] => 7.574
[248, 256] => 5.138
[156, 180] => 7.665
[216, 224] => 7.315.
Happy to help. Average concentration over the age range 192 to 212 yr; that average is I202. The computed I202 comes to 7.67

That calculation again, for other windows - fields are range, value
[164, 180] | 7.98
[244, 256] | 5.19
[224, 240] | 5.5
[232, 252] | 4.23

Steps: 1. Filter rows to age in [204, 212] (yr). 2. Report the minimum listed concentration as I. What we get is 7.547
